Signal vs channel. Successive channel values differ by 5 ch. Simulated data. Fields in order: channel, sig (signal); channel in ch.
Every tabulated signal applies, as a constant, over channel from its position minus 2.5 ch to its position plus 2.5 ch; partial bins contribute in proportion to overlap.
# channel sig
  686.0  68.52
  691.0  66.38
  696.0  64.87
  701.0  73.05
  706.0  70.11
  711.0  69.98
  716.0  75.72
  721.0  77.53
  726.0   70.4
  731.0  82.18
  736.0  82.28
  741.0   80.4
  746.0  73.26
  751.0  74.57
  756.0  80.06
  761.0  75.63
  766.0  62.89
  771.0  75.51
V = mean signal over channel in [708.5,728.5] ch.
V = 73.4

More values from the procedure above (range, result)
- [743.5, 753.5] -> 73.9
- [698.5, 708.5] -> 71.6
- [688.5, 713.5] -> 68.9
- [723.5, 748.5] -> 77.7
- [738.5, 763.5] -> 76.8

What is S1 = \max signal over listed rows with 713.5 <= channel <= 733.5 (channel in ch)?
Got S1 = 82.18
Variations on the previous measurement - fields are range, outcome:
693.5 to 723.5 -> 77.53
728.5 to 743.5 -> 82.28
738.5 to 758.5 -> 80.4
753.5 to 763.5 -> 80.06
